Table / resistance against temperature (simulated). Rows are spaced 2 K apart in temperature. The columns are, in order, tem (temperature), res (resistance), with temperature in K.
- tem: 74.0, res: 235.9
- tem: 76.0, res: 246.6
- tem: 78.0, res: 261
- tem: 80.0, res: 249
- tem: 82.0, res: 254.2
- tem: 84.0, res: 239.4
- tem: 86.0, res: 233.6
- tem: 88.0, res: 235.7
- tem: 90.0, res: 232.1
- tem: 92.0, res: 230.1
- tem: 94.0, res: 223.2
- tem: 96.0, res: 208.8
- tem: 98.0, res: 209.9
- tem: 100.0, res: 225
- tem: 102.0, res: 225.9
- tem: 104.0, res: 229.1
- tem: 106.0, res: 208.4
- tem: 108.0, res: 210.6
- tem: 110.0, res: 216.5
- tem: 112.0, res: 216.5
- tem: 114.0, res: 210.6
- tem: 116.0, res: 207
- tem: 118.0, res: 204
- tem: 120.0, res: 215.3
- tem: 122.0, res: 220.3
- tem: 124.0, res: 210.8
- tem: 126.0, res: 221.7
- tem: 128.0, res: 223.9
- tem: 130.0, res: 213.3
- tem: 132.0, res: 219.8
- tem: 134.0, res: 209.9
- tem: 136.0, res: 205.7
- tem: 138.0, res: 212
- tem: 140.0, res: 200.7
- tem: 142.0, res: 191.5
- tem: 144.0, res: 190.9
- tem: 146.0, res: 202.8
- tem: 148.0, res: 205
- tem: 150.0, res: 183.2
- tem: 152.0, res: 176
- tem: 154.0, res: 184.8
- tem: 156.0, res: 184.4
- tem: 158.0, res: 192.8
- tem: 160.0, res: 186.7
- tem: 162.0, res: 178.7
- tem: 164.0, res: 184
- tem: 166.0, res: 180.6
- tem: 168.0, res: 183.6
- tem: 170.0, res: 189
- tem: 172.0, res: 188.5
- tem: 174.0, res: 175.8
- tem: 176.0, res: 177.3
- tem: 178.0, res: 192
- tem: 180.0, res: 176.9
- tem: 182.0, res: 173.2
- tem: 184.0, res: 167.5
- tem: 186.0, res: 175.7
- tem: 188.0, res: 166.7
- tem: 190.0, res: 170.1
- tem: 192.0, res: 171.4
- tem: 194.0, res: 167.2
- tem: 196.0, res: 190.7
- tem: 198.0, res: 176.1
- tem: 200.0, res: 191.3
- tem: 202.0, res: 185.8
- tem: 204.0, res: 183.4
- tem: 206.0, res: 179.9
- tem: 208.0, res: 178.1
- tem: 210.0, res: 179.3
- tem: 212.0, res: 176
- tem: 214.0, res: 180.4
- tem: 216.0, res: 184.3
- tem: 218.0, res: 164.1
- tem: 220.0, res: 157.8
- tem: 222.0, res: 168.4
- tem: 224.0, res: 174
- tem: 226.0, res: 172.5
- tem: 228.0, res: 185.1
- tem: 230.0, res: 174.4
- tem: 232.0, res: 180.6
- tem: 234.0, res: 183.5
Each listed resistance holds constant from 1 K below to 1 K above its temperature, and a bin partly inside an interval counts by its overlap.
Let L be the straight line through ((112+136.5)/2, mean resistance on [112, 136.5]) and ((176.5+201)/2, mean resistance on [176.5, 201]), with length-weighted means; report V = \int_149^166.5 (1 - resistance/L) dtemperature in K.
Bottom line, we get 1.0 K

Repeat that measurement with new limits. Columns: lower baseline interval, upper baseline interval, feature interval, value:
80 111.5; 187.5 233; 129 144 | 0.1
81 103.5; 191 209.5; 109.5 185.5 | 2.9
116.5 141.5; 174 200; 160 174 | 0.4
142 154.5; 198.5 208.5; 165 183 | 0.5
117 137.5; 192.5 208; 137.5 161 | 1.4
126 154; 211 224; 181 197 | 0.9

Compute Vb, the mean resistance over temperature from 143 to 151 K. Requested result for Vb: 195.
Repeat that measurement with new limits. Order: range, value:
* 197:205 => 184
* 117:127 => 214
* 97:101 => 217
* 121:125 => 216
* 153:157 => 185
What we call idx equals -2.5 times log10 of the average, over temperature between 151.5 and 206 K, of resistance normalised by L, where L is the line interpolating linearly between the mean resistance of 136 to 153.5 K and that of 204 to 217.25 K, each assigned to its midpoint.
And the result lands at 0.04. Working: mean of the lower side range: 196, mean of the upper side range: 180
